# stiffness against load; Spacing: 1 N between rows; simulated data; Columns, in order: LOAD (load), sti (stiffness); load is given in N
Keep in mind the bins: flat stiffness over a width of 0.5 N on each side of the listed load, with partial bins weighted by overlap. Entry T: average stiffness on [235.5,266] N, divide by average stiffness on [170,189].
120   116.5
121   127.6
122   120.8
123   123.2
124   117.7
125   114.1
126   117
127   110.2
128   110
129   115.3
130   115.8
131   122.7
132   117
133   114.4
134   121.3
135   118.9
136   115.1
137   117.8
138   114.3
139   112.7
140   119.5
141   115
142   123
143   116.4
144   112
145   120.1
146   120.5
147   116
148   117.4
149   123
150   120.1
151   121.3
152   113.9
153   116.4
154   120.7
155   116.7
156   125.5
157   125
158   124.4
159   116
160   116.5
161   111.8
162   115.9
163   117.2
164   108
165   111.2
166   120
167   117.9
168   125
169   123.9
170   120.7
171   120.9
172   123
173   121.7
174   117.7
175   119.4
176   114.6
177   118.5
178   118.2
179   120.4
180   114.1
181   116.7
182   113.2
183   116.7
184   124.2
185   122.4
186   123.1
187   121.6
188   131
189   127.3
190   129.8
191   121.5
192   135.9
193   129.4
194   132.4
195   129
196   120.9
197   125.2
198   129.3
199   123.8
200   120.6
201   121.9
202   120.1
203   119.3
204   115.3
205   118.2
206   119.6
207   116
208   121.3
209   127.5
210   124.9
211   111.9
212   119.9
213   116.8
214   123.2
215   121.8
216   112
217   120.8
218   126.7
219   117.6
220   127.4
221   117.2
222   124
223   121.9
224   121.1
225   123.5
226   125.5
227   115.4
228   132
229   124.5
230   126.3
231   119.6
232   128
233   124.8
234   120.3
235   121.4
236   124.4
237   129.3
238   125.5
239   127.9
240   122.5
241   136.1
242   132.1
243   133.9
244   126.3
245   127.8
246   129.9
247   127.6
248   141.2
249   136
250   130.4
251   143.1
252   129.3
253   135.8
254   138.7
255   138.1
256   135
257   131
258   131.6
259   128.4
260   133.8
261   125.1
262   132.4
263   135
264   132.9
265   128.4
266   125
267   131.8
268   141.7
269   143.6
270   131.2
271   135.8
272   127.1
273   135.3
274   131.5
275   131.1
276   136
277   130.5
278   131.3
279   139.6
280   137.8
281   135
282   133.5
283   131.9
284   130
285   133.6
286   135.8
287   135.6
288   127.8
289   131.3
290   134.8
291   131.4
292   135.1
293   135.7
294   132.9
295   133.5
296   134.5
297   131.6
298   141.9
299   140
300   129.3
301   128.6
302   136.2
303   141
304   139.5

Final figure 1.10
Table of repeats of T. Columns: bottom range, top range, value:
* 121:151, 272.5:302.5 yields 1.14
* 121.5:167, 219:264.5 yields 1.10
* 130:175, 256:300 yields 1.13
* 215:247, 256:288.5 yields 1.07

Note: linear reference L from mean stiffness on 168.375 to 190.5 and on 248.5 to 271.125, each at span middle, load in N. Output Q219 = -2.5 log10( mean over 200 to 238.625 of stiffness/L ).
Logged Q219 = 0.05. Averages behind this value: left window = 121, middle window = 122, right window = 134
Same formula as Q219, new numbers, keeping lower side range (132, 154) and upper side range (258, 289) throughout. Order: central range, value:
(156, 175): 0.01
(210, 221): 0.05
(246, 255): -0.04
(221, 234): 0.03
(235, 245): 0.01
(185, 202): -0.02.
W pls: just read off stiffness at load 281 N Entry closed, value 135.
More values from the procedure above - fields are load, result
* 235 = 121.4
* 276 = 136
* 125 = 114.1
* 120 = 116.5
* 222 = 124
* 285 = 133.6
